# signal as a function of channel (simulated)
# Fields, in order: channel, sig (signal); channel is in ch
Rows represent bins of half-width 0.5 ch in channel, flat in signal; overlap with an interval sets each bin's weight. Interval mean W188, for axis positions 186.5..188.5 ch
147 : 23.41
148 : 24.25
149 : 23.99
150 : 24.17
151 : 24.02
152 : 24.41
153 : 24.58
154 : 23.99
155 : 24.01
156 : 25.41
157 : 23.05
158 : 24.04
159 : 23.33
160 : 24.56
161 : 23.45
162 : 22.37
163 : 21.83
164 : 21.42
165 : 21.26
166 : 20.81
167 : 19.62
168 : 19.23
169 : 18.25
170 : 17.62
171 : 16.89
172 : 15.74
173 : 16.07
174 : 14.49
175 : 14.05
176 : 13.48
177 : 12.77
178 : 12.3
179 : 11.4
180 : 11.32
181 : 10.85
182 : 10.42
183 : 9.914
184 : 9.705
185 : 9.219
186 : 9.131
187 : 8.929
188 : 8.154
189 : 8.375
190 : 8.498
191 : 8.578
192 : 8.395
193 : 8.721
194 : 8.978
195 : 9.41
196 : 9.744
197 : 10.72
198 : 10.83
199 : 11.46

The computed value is 8.54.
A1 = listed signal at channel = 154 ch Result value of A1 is 23.99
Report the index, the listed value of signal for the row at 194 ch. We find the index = 8.978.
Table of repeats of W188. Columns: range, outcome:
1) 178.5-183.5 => 10.8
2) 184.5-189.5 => 8.76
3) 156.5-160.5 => 23.7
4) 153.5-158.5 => 24.1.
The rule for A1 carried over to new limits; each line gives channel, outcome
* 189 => 8.375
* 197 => 10.72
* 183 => 9.914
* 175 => 14.05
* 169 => 18.25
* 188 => 8.154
